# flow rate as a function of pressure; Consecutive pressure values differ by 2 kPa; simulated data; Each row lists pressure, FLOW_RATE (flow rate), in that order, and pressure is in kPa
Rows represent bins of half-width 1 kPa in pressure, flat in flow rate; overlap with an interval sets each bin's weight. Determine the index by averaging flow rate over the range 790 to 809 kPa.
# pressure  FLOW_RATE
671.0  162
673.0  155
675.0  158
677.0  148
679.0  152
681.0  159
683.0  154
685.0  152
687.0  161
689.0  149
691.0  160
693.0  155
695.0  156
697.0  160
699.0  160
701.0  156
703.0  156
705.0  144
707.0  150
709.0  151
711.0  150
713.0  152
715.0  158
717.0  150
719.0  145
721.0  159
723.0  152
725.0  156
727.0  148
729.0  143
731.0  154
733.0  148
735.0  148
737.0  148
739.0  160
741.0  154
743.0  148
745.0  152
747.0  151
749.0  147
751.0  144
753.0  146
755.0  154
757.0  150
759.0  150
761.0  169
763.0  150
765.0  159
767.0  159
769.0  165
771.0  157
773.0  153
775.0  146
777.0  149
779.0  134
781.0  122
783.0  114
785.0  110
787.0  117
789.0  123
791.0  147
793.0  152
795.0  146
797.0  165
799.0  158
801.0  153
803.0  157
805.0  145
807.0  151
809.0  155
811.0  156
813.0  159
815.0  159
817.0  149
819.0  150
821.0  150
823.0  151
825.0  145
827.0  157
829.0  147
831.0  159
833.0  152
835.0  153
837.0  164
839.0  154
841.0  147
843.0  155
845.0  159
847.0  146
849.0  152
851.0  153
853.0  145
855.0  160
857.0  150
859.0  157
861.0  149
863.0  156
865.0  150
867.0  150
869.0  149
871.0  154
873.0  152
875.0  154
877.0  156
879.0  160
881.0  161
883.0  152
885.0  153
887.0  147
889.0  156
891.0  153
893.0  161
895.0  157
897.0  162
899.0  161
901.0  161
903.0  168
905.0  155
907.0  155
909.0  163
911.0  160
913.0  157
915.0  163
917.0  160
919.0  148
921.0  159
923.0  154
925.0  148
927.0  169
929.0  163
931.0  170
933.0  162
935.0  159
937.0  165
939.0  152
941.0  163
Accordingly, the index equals 153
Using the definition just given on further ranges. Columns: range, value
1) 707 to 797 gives 148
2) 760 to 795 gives 143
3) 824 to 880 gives 153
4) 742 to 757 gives 149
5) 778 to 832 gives 146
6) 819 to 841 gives 153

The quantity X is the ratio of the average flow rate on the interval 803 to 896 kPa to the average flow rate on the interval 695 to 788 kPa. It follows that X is 1.03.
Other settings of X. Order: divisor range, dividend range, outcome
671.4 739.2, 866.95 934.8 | 1.03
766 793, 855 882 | 1.11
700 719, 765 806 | 0.95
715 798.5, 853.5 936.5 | 1.06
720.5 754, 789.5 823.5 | 1.02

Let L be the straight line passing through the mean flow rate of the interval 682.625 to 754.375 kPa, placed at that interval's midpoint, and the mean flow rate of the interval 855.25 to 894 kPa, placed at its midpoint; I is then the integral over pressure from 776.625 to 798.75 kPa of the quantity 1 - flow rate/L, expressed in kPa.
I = 2.6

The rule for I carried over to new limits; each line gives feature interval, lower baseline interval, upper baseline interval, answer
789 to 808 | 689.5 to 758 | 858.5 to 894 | 0.2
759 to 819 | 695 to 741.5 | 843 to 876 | 1.8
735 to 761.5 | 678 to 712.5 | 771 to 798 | -1.3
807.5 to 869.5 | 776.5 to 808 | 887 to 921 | -2.2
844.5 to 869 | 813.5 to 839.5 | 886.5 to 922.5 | 0.5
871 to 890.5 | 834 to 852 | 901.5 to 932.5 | 0.3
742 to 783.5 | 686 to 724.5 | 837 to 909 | 1.4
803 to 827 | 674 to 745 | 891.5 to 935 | 0.6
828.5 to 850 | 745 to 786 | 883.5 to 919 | -0.1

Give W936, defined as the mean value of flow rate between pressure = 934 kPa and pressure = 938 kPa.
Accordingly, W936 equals 162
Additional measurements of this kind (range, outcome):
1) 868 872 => 152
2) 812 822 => 153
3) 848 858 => 152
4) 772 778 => 149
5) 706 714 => 151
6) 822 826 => 148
